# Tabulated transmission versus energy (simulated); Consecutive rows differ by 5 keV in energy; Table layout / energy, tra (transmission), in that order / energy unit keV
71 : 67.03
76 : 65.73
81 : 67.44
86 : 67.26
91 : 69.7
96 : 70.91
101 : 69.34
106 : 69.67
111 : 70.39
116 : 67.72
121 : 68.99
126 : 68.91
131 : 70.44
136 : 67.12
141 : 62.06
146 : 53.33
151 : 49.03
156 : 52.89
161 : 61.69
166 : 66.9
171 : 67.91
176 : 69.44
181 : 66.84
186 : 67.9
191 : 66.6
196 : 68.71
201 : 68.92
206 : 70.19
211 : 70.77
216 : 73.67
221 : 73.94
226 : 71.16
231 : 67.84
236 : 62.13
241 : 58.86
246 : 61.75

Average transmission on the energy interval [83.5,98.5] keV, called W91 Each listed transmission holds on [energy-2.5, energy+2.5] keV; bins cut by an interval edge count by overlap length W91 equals 69.3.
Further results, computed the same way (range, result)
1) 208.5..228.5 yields 72.4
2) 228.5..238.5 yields 65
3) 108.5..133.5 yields 69.3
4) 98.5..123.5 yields 69.2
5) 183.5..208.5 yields 68.5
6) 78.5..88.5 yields 67.3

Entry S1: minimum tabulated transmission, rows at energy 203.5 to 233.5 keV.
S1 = 67.84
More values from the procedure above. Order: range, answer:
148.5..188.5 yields 49.03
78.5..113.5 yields 67.26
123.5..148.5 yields 53.33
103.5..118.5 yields 67.72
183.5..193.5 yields 66.6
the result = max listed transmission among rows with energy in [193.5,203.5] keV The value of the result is 68.92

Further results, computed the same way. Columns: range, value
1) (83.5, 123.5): 70.91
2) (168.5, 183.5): 69.44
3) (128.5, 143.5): 70.44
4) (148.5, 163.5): 61.69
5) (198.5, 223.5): 73.94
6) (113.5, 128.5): 68.99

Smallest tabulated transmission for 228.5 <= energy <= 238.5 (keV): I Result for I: 62.13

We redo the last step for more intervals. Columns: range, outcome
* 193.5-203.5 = 68.71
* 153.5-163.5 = 52.89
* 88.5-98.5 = 69.7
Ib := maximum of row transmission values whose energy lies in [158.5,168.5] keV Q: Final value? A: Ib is 66.9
